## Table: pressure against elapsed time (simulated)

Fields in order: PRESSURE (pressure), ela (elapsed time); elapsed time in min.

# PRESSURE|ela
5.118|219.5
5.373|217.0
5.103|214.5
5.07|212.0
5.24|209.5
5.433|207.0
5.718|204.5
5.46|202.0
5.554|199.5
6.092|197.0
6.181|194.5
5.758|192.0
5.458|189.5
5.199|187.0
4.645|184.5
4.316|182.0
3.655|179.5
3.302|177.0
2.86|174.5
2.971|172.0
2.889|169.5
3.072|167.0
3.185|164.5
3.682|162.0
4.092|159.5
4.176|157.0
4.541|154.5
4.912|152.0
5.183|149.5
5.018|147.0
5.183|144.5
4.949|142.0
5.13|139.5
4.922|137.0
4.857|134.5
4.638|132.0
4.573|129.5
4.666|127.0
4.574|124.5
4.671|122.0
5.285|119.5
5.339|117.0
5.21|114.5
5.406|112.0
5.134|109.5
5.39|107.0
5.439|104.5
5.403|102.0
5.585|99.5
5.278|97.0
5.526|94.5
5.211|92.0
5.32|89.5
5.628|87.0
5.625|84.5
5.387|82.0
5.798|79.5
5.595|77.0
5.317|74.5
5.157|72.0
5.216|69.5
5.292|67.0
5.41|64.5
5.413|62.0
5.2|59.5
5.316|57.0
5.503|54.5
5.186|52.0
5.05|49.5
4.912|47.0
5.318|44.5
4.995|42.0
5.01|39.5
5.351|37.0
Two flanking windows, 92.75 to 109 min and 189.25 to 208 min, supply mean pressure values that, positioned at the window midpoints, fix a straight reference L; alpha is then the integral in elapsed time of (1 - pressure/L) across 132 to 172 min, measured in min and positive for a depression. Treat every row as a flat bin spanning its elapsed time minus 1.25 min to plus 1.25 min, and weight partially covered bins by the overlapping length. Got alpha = 8.77 min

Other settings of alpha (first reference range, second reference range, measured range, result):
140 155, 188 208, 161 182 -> 8.2 min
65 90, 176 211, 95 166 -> 5.9 min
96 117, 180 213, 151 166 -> 3.6 min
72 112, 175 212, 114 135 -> 1.8 min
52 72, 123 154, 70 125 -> -2.5 min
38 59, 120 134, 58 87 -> -2.3 min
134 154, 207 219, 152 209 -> 7.1 min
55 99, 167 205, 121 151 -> 0.6 min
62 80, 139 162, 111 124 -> -0.4 min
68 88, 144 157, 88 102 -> -0.2 min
